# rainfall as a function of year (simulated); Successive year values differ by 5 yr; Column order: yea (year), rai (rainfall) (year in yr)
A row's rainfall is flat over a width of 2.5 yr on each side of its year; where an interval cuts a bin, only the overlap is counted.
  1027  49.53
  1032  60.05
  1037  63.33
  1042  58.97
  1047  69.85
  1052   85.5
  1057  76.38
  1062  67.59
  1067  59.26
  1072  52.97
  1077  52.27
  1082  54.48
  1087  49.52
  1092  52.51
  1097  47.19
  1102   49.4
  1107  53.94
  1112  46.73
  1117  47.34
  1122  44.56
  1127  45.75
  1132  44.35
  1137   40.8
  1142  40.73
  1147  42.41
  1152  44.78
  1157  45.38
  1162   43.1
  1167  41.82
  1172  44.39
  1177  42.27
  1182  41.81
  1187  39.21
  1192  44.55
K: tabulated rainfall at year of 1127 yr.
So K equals 45.75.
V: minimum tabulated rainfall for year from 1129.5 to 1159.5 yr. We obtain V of 40.73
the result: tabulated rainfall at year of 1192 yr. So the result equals 44.55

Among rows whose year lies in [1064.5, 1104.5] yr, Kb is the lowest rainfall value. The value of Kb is 47.19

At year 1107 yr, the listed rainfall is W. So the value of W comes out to 53.94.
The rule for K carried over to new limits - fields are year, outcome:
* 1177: 42.27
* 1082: 54.48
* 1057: 76.38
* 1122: 44.56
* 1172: 44.39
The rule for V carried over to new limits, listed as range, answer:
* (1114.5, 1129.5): 44.56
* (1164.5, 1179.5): 41.82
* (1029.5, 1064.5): 58.97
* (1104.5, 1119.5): 46.73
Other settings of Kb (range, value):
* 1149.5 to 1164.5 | 43.1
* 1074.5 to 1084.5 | 52.27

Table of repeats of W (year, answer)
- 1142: 40.73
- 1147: 42.41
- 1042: 58.97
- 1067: 59.26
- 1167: 41.82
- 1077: 52.27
